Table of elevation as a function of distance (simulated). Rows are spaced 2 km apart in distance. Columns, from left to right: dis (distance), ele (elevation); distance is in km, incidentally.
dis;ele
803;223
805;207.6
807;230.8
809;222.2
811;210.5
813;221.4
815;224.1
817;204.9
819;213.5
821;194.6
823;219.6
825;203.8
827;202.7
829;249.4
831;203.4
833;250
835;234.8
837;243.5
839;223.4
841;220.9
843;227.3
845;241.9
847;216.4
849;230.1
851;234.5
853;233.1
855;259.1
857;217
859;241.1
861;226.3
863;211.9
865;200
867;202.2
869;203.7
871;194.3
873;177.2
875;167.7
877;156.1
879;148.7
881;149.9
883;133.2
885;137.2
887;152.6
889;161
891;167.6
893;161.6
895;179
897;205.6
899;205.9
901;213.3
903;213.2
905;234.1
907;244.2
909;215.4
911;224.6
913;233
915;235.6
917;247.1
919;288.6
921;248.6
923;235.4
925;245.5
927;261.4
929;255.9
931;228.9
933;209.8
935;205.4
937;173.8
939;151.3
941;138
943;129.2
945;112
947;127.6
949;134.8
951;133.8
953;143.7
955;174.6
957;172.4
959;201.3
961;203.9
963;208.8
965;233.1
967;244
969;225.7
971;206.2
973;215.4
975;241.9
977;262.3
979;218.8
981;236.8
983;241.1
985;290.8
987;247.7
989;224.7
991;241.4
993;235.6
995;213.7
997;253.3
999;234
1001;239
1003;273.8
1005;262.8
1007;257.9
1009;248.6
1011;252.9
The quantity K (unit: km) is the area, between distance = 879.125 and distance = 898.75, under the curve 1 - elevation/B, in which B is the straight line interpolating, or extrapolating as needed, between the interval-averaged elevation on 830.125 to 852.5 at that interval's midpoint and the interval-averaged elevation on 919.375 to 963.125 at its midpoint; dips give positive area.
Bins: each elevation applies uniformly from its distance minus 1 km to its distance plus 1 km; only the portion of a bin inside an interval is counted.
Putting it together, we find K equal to 4.4 km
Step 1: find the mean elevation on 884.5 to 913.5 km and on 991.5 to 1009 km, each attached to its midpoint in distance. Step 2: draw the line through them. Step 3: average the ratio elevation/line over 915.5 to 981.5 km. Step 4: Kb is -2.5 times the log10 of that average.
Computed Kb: 0.09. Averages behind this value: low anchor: 197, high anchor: 246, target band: 204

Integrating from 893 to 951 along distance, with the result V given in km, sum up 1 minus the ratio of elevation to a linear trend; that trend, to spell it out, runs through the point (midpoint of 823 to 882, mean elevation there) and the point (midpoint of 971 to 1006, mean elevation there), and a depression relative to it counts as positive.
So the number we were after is 5.7 km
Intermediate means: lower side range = 213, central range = 205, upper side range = 242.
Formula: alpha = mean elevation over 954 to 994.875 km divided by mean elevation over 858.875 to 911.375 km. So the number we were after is 1.20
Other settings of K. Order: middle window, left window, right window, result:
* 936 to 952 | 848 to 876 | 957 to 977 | 5.9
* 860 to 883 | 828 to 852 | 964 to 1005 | 4.9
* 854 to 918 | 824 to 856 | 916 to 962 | 4.3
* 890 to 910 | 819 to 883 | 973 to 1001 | 1.6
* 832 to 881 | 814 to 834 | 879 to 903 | -4.7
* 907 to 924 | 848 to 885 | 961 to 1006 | -2.1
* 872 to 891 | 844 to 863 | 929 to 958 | 5.1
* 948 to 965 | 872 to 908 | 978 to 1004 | 3.5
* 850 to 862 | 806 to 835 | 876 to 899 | -3.0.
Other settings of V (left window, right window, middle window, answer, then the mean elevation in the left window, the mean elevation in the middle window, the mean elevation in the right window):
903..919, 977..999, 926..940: 1.46 km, 236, 212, 241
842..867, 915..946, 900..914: -0.68 km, 227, 225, 210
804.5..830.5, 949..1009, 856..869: 0.16 km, 216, 215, 224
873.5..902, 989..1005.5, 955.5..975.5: 0.66 km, 167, 214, 242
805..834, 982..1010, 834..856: -1.12 km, 218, 233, 247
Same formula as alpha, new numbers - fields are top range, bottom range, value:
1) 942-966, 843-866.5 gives 0.72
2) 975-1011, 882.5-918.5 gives 1.23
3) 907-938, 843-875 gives 1.08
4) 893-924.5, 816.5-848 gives 1.02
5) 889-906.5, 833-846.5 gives 0.85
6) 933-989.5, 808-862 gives 0.87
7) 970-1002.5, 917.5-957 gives 1.26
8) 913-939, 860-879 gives 1.22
